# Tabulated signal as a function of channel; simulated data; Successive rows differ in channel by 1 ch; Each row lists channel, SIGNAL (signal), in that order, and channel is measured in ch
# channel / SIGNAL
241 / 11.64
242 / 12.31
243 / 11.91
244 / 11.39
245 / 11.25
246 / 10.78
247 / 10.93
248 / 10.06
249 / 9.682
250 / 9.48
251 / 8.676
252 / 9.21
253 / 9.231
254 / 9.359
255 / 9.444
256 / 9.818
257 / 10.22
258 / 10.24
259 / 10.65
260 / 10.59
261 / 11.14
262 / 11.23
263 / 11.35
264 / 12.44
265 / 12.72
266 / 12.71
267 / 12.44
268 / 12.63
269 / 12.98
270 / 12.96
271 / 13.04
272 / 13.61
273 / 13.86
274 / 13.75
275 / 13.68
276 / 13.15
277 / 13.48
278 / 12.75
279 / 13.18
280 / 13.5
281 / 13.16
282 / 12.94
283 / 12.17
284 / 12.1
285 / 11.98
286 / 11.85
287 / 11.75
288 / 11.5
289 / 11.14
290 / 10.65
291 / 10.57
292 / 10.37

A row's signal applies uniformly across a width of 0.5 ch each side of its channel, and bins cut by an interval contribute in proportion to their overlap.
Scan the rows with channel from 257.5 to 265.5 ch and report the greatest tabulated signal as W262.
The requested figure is 12.72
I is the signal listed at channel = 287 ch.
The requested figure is 11.75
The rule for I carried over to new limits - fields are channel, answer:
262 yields 11.23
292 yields 10.37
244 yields 11.39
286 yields 11.85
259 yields 10.65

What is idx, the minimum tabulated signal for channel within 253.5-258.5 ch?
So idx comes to 9.359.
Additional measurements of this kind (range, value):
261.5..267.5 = 11.23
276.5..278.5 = 12.75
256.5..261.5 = 10.22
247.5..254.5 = 8.676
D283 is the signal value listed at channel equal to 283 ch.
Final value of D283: 12.17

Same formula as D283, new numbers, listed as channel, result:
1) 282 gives 12.94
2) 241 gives 11.64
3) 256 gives 9.818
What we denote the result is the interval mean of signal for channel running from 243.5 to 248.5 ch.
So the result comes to 10.9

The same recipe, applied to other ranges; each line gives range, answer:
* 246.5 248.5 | 10.5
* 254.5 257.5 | 9.83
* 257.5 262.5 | 10.8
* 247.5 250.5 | 9.74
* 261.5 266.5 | 12.1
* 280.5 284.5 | 12.6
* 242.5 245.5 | 11.5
